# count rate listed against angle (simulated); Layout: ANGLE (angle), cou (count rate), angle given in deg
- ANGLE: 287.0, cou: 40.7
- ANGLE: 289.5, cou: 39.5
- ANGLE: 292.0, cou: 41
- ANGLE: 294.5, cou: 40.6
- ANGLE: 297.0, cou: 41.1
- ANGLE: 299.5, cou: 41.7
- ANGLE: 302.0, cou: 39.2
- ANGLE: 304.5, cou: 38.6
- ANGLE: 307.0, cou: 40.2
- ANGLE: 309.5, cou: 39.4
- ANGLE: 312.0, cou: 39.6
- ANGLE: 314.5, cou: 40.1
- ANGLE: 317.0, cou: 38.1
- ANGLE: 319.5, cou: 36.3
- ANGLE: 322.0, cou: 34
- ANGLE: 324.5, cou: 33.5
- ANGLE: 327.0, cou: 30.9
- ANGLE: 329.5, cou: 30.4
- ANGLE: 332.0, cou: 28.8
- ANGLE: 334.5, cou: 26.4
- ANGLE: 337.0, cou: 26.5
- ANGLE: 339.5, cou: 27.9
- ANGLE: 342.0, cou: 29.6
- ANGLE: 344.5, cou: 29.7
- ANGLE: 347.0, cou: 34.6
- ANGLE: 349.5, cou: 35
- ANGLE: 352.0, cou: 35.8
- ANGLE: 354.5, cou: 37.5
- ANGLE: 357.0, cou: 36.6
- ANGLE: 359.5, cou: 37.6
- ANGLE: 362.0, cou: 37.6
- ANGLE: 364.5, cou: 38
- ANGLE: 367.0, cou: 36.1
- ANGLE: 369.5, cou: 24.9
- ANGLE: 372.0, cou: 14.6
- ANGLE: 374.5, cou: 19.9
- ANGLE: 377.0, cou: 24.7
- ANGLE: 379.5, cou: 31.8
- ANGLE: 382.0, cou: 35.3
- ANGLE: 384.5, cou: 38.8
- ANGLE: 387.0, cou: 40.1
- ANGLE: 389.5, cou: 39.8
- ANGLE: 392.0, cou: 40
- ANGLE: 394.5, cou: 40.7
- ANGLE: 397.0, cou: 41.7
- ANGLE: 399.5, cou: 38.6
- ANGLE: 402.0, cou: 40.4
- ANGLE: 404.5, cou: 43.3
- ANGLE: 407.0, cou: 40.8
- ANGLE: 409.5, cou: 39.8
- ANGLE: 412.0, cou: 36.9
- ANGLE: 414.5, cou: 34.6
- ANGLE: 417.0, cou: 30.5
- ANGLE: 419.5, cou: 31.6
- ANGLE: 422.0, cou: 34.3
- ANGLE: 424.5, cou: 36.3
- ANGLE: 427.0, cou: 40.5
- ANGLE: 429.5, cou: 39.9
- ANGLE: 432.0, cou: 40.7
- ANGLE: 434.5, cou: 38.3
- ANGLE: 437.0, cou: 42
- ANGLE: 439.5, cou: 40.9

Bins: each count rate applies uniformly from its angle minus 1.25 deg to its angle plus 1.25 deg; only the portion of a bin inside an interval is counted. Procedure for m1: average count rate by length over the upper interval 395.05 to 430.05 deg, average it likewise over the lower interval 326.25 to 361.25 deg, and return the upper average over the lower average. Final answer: 1.18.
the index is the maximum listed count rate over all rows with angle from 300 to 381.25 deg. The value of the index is 40.2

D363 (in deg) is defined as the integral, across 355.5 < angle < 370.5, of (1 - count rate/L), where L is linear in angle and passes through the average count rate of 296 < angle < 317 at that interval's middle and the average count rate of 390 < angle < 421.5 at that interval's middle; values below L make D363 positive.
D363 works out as 1.4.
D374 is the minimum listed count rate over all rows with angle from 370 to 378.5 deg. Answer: 14.6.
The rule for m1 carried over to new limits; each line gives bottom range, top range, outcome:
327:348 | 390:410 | 1.39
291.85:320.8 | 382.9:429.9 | 0.97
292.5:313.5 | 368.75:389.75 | 0.74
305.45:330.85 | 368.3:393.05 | 0.85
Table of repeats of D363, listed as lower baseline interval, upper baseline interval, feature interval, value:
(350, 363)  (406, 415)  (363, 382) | 4.8 deg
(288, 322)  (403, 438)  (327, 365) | 6.1 deg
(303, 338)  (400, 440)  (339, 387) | 5.2 deg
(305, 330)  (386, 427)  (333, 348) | 3.2 deg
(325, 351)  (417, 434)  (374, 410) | -3.2 deg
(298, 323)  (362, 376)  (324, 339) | 2.5 deg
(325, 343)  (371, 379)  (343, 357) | -4.9 deg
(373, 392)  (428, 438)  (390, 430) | -1.4 deg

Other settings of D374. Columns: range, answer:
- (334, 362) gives 26.4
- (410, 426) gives 30.5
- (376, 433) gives 24.7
